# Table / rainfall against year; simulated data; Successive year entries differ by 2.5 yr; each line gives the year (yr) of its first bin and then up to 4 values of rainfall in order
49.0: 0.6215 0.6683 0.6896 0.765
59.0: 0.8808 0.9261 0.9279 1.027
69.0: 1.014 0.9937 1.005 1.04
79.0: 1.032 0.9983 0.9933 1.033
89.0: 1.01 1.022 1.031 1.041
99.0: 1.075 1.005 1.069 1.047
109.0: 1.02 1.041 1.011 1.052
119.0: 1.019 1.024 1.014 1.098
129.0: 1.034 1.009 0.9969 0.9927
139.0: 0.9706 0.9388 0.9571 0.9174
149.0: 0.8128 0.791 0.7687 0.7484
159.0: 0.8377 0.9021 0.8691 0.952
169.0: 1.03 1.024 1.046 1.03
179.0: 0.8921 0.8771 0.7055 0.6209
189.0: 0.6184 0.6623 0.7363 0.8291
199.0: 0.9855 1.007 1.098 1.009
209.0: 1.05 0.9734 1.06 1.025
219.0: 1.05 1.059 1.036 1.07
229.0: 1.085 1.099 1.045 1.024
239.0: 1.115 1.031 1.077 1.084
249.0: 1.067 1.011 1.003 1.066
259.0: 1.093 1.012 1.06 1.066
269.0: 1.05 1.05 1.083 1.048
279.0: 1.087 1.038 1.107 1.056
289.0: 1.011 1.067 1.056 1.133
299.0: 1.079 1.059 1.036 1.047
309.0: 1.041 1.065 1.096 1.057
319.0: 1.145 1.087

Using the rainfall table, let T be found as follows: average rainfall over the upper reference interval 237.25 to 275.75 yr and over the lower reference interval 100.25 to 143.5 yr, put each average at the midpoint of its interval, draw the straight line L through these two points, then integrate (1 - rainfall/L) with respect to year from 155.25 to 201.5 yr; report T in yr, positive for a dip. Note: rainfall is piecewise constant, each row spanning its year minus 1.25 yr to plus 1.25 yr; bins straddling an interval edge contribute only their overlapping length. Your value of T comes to 7.9 yr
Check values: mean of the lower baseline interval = 1.02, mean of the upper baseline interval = 1.06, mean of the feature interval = 0.858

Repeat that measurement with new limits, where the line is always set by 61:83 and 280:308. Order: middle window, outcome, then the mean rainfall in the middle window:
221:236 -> -0.29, 1.06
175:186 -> 1.78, 0.863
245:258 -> 0.03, 1.05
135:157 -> 2.94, 0.883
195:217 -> 0.78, 1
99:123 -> -0.58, 1.03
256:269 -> -0.06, 1.06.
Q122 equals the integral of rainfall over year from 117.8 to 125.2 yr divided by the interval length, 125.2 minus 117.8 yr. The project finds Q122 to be 1.02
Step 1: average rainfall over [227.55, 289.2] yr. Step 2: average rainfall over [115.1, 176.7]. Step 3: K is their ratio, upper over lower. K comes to 1.11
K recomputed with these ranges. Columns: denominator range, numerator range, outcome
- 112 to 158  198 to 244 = 1.10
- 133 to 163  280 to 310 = 1.20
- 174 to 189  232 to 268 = 1.28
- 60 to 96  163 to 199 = 0.85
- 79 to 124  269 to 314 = 1.03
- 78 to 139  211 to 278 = 1.03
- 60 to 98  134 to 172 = 0.90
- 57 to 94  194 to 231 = 1.03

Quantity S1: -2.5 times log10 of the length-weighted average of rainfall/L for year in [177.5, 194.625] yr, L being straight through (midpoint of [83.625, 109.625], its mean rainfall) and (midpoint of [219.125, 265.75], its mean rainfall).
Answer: 0.39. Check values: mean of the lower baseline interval 1.03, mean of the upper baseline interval 1.06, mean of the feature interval 0.735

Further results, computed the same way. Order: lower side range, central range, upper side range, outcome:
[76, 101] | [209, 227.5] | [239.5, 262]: 0.01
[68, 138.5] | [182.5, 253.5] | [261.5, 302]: 0.08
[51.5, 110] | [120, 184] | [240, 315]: 0.08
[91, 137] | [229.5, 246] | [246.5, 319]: -0.01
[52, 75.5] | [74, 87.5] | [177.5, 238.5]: -0.12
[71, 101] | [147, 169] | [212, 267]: 0.22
